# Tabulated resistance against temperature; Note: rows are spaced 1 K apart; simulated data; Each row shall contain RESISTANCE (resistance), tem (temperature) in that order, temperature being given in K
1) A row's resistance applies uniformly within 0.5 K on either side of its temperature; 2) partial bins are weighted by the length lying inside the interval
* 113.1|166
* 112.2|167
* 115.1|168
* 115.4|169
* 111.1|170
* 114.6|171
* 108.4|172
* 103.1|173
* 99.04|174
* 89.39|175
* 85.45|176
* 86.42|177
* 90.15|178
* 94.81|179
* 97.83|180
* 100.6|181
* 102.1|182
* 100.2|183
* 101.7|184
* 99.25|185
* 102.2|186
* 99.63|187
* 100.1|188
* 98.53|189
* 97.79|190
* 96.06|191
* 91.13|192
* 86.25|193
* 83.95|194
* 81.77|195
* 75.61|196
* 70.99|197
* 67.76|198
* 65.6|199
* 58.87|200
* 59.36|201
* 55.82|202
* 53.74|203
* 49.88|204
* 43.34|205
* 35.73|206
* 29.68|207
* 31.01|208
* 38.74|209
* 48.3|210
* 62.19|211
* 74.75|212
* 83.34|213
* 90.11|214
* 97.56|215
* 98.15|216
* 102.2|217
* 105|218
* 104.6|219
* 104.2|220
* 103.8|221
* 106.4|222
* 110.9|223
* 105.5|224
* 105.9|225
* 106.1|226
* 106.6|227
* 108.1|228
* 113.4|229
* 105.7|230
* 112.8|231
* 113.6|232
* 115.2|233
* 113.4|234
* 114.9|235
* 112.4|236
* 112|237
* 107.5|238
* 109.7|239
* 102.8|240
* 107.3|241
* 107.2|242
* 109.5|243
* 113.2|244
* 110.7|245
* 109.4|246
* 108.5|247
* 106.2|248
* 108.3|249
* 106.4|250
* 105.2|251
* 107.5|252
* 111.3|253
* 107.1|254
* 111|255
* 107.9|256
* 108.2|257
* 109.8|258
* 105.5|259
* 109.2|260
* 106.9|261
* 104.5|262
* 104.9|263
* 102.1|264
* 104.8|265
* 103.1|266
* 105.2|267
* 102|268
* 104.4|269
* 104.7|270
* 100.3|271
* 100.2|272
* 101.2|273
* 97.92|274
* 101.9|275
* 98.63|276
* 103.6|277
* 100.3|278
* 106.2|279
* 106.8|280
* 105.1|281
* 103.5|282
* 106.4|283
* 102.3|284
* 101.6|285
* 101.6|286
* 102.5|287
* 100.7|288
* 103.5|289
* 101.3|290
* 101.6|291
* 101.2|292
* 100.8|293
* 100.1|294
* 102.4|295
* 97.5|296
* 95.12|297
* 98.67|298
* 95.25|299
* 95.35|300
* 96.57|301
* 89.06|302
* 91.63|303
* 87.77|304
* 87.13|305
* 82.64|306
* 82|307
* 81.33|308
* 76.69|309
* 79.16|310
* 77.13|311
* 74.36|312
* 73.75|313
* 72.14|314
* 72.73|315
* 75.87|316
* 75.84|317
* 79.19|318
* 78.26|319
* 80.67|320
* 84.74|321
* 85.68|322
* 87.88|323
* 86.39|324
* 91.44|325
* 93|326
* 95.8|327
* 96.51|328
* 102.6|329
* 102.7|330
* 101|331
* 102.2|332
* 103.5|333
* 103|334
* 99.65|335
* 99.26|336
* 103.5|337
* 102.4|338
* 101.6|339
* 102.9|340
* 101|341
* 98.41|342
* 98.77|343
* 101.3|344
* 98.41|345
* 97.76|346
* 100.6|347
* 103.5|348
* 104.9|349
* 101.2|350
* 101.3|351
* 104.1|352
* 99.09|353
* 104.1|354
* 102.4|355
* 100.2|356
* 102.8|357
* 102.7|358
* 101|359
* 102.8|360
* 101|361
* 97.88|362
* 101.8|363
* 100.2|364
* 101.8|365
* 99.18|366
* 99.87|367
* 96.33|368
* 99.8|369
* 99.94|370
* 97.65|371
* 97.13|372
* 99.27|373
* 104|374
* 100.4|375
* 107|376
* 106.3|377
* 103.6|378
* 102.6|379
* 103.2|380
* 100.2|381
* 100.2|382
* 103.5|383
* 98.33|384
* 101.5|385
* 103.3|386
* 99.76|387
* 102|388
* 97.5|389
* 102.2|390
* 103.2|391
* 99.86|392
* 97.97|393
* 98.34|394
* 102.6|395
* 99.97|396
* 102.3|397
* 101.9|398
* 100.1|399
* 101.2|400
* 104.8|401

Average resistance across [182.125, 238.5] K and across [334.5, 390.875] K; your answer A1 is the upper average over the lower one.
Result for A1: 1.15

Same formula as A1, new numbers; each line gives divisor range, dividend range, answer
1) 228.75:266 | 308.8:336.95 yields 0.81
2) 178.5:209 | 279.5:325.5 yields 1.18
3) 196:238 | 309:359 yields 1.10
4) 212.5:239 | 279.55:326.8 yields 0.85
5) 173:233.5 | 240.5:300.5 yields 1.20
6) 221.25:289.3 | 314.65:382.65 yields 0.92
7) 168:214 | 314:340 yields 1.13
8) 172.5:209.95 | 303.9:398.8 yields 1.22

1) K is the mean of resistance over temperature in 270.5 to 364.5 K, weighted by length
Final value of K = 96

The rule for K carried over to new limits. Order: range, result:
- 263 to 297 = 102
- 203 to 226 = 78.7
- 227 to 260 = 109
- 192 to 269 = 94.1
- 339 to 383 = 101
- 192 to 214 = 61.2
